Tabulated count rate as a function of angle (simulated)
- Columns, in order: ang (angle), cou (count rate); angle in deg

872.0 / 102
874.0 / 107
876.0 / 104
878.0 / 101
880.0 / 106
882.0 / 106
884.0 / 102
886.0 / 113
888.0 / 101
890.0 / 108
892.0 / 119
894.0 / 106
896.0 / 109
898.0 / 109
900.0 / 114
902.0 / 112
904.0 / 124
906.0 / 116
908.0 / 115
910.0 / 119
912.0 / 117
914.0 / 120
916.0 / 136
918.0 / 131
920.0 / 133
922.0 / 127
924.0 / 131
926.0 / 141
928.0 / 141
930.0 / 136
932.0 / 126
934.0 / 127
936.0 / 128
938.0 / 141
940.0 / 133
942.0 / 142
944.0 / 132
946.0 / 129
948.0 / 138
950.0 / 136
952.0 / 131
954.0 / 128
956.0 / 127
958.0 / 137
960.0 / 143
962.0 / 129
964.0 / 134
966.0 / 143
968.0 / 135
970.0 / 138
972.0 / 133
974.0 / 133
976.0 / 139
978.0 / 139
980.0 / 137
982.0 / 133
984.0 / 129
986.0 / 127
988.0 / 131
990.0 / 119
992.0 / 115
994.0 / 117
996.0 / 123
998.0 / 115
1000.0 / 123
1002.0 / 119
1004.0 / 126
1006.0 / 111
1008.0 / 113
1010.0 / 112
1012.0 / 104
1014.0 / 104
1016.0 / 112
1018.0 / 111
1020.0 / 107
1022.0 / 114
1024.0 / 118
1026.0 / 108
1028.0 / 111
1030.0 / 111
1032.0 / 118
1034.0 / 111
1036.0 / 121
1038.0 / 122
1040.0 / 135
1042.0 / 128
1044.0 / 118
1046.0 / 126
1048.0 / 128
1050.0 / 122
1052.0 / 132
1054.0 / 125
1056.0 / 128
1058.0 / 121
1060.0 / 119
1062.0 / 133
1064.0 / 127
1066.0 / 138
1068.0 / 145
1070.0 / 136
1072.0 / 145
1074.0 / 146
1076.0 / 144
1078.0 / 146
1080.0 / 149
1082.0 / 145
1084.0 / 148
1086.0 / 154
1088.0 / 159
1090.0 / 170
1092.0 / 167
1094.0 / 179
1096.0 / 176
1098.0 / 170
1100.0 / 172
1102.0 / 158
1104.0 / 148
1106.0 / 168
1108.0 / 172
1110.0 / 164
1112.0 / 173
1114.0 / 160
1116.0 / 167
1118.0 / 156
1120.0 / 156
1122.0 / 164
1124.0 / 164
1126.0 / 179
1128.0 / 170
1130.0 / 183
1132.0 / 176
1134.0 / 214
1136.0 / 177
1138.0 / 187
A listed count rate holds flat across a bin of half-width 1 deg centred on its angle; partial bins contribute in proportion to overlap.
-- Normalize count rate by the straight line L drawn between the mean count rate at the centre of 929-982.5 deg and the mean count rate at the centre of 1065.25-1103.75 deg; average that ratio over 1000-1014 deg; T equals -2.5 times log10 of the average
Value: 0.24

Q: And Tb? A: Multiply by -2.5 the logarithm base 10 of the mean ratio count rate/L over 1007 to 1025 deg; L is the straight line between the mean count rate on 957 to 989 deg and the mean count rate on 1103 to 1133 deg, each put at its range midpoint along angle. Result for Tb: 0.29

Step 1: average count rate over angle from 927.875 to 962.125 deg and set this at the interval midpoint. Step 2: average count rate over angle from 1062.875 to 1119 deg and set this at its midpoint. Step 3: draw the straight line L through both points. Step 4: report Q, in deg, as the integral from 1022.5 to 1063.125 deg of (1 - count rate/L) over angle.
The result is 7.4 deg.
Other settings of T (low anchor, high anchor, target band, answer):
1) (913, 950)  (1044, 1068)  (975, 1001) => 0.03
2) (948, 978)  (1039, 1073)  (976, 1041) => 0.12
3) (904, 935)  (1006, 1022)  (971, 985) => -0.16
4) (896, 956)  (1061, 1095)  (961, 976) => -0.01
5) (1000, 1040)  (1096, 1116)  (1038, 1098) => 0.02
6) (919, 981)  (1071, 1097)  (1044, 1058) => 0.20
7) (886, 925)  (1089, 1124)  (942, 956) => -0.04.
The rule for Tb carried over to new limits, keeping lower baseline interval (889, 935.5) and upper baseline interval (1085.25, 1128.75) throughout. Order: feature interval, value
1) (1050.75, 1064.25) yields 0.221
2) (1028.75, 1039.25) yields 0.268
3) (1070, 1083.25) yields 0.099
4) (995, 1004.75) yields 0.173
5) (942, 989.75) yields 0.004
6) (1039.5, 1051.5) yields 0.204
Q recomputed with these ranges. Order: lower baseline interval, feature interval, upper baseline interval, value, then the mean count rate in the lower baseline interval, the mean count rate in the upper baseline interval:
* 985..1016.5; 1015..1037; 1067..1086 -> 2.4 deg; 117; 145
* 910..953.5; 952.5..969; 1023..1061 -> -0.7 deg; 132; 121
